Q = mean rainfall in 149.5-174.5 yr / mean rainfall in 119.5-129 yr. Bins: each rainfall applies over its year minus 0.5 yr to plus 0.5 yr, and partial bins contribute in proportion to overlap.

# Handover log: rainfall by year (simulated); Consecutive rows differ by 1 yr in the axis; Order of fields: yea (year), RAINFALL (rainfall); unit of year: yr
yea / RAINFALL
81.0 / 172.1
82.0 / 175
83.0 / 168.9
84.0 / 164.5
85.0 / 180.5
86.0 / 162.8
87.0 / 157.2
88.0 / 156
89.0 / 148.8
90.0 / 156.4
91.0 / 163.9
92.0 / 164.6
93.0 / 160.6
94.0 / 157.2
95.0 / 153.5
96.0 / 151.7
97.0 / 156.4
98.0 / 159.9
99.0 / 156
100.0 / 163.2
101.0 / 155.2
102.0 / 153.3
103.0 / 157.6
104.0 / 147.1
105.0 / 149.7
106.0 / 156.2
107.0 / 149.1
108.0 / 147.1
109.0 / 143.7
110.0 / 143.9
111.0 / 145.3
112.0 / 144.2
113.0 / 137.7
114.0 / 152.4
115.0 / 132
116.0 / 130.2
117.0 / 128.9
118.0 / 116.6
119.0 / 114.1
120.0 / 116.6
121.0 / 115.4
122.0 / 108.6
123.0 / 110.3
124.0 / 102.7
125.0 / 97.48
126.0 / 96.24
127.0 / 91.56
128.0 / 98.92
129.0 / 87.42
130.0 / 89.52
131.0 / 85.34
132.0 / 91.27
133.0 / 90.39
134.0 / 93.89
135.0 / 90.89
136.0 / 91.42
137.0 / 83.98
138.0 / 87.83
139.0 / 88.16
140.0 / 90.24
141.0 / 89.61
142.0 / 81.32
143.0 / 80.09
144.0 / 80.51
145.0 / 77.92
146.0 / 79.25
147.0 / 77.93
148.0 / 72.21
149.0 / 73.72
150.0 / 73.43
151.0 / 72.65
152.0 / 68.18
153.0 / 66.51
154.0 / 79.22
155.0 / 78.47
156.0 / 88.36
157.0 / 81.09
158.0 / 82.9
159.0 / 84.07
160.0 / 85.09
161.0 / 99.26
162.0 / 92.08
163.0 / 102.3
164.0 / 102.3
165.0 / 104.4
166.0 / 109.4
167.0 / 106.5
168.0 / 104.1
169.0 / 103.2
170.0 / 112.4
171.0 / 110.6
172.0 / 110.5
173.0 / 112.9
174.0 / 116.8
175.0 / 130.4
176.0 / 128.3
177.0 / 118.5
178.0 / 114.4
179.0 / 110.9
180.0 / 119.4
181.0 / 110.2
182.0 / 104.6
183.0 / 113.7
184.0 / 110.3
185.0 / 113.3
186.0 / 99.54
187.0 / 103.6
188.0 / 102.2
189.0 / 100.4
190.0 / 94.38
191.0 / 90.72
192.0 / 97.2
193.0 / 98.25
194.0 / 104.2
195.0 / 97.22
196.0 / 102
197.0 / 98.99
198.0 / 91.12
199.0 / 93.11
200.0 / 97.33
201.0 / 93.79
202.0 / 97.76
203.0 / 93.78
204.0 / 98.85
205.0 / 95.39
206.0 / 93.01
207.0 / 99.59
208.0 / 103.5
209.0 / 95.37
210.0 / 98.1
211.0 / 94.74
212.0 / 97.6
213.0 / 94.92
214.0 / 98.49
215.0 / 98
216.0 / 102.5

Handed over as 0.91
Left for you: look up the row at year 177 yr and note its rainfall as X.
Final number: 118.5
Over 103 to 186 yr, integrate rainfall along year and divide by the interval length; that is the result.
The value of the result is 105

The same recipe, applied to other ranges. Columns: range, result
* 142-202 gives 96.9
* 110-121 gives 132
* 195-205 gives 96.3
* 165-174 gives 109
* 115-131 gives 107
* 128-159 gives 82.7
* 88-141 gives 127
